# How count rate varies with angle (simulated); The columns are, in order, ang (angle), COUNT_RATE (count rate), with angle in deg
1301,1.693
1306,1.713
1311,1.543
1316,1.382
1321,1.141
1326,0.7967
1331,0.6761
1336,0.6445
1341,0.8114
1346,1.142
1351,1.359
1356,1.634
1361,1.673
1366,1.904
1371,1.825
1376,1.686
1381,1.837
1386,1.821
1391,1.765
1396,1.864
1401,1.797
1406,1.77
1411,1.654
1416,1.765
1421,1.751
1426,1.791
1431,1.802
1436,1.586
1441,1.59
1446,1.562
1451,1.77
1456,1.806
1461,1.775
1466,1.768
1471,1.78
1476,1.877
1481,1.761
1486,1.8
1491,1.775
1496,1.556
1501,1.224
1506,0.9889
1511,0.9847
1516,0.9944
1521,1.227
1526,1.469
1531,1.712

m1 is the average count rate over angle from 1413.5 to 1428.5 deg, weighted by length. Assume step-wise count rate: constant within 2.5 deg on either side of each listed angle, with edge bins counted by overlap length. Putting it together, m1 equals 1.77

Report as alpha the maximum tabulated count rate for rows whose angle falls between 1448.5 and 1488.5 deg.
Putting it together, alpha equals 1.877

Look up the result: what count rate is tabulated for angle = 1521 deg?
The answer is 1.227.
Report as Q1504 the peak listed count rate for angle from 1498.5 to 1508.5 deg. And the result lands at 1.224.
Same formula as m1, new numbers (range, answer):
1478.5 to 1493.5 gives 1.78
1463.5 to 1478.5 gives 1.81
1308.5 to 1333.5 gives 1.11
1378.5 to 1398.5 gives 1.82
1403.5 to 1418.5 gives 1.73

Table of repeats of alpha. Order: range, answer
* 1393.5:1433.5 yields 1.864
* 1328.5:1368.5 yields 1.904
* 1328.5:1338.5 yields 0.6761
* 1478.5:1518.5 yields 1.8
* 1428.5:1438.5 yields 1.802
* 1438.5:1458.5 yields 1.806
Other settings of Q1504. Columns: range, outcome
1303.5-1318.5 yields 1.713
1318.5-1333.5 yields 1.141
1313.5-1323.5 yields 1.382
